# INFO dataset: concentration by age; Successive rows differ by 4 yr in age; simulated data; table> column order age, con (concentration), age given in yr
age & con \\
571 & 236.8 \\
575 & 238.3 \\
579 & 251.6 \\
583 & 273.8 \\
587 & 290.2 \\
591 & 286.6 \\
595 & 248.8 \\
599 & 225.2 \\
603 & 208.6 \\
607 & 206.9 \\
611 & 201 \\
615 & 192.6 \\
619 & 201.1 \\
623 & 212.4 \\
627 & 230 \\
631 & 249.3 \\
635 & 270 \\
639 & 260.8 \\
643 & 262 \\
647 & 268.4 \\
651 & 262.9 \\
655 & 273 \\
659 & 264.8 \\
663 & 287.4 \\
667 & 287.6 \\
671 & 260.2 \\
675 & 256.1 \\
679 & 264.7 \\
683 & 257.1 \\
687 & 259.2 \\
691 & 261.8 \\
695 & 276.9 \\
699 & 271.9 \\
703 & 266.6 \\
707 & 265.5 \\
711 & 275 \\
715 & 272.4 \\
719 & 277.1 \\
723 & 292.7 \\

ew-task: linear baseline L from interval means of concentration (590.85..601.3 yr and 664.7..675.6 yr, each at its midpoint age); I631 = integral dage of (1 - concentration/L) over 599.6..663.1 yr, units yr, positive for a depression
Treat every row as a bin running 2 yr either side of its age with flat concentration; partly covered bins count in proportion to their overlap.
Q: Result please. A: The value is 4.7 yr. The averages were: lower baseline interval 246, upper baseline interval 270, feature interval 239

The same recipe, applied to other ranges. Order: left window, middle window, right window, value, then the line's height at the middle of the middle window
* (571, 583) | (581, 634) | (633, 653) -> 4.59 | 256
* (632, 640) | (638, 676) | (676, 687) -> -0.96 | 262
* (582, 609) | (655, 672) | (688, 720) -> -0.89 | 262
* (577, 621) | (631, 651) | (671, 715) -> -1.19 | 249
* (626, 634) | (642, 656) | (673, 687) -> -0.91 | 250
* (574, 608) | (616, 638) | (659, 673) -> 2.56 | 262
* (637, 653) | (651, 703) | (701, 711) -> -0.46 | 266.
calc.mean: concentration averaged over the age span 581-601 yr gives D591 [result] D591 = 265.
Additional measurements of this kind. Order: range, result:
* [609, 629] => 207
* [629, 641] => 260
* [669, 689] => 259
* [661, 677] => 273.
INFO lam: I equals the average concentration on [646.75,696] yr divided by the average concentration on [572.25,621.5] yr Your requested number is 1.1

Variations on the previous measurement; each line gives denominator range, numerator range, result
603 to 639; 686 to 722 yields 1.22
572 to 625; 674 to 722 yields 1.15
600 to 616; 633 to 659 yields 1.30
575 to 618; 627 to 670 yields 1.12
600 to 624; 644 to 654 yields 1.30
